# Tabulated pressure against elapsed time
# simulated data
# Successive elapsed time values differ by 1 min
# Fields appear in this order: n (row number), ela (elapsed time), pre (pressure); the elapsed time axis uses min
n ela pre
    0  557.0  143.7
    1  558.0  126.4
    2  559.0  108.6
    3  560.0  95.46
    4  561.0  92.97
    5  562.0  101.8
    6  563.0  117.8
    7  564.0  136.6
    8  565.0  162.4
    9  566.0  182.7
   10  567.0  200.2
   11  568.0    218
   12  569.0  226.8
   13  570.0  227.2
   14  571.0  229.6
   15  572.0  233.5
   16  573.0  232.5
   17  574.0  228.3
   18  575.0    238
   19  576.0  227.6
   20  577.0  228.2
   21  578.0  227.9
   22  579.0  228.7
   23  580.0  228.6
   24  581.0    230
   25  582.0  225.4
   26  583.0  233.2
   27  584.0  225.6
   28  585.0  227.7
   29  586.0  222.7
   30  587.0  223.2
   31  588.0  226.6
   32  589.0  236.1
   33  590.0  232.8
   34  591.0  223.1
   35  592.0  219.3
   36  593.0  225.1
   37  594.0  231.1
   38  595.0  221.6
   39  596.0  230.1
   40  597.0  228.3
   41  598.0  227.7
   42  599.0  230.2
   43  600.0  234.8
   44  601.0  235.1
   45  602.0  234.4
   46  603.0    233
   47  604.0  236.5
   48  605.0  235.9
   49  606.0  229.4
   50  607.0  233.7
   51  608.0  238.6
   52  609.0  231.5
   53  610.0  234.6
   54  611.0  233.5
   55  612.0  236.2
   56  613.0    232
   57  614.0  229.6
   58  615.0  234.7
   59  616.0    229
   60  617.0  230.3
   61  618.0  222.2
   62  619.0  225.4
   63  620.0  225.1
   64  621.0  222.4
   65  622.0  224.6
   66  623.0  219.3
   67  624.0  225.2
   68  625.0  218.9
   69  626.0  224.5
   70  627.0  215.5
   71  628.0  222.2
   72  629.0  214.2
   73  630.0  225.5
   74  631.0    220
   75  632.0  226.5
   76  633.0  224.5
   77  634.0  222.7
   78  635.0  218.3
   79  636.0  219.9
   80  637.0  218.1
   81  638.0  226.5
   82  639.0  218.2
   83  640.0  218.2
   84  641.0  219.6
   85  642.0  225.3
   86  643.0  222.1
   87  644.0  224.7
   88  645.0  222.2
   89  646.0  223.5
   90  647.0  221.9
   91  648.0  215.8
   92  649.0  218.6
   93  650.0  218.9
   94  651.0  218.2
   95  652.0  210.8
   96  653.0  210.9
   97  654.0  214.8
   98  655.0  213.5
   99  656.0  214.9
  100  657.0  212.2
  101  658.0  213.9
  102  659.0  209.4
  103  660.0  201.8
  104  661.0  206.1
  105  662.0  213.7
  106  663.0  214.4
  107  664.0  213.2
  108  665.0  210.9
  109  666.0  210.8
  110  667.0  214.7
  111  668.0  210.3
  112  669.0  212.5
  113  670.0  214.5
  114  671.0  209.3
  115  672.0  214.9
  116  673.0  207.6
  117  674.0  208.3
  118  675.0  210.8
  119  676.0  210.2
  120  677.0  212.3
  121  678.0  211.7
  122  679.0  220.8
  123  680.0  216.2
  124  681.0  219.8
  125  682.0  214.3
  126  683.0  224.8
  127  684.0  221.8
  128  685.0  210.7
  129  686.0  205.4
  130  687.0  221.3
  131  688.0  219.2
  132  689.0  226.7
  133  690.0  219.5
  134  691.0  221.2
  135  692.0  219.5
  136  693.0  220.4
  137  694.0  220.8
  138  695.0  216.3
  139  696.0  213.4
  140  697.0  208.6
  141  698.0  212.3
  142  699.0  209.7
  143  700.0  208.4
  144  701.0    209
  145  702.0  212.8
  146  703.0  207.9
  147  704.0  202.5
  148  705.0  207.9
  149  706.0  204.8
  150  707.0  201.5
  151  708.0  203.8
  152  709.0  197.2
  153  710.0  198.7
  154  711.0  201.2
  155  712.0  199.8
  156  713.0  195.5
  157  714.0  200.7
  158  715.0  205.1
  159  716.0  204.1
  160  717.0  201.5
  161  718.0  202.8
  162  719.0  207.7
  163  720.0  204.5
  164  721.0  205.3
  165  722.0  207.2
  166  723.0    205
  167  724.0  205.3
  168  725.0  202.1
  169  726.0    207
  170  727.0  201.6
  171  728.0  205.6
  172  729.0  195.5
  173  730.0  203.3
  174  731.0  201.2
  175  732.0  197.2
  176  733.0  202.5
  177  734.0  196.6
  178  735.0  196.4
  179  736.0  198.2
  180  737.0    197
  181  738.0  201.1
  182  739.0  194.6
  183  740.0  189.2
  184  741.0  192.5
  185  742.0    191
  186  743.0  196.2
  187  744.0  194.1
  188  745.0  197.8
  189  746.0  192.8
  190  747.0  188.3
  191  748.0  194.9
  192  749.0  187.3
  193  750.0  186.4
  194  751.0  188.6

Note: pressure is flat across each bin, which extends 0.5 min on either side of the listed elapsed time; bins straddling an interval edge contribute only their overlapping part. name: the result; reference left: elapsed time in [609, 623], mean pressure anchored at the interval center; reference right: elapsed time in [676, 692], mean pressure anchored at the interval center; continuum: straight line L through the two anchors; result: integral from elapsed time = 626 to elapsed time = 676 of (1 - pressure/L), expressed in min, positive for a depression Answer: 1.5 min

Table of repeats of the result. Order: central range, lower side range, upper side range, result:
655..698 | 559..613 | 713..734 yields -1.5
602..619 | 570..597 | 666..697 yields -0.6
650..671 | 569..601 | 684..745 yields 0.3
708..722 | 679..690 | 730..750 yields 0.2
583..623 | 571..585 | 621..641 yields -0.7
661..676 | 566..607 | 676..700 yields 0.5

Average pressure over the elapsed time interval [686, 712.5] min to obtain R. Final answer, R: 211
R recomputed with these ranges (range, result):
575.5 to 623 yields 229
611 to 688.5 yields 218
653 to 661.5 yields 211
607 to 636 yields 226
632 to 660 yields 218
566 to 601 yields 227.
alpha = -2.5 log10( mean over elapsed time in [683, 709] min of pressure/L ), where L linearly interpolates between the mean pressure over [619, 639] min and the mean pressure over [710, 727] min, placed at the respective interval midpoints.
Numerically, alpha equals -0.03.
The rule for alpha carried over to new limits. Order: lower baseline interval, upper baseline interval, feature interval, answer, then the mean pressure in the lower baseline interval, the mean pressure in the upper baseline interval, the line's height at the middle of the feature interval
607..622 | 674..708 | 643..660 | 0.03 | 230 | 214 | 222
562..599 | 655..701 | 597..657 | -0.04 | 217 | 214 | 216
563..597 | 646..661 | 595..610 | -0.07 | 220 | 214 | 218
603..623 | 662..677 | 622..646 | 0.01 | 231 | 212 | 224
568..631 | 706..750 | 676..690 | -0.04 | 228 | 199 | 209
